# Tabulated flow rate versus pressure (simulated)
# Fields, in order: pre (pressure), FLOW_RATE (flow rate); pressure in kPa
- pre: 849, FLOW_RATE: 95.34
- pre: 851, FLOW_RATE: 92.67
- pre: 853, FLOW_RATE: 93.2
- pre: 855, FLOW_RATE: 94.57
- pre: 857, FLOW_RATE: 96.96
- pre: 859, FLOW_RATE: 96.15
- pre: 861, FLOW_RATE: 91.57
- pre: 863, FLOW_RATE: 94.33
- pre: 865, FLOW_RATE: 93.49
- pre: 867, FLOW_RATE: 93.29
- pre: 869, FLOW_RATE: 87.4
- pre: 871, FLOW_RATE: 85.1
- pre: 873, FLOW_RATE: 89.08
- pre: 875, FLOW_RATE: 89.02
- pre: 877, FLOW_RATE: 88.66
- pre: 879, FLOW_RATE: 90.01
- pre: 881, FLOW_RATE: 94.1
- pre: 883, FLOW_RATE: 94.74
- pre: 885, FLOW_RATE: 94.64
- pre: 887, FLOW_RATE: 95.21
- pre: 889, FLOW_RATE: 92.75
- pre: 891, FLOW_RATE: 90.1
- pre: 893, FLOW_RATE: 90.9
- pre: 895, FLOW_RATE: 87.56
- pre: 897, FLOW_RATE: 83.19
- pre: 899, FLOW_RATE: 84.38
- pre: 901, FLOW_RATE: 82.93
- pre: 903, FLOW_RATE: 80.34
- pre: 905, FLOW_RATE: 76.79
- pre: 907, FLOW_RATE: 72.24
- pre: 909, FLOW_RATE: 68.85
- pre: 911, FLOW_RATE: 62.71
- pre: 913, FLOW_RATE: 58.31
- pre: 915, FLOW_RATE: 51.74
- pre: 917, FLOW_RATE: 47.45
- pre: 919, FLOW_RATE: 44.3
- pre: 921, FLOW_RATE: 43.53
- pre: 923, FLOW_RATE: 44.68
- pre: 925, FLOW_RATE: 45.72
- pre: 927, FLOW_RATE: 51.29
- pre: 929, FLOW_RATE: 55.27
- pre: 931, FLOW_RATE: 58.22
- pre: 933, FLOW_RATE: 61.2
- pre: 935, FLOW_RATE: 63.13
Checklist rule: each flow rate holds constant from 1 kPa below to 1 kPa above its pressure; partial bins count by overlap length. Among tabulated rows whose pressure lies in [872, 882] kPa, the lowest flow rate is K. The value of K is 88.66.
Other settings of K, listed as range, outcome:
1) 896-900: 83.19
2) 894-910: 68.85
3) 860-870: 87.4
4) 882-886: 94.64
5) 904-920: 44.3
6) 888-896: 87.56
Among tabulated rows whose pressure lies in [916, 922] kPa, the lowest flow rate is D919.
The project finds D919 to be 43.53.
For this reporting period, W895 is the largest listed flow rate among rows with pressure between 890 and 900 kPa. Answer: 90.9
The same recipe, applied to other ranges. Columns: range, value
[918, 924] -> 44.68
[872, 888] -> 95.21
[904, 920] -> 76.79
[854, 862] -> 96.96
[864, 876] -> 93.49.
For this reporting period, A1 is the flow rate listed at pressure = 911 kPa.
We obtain 62.71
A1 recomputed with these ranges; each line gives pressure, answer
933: 61.2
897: 83.19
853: 93.2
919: 44.3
